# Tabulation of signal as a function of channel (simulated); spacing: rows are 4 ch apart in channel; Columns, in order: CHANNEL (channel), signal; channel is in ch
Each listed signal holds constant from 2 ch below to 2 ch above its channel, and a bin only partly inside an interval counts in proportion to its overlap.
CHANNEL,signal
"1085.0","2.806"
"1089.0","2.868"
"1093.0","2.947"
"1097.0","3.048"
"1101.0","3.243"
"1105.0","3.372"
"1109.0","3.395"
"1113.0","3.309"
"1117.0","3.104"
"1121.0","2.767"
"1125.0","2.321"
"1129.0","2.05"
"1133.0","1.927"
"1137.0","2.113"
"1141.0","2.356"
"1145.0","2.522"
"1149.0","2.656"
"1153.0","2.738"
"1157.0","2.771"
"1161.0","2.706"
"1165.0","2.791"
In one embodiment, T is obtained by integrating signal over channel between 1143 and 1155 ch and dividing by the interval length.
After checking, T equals 2.64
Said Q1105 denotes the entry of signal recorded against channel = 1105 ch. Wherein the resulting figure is 3.372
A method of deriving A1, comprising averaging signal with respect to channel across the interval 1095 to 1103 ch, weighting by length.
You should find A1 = 3.15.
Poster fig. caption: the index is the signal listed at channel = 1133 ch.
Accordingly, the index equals 1.927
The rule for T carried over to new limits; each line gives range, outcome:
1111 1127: 2.88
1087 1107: 3.1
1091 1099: 3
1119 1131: 2.38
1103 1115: 3.36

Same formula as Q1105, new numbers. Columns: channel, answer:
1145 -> 2.522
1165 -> 2.791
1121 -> 2.767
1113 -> 3.309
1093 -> 2.947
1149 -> 2.656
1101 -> 3.243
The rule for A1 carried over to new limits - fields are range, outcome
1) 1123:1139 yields 2.1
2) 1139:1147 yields 2.44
